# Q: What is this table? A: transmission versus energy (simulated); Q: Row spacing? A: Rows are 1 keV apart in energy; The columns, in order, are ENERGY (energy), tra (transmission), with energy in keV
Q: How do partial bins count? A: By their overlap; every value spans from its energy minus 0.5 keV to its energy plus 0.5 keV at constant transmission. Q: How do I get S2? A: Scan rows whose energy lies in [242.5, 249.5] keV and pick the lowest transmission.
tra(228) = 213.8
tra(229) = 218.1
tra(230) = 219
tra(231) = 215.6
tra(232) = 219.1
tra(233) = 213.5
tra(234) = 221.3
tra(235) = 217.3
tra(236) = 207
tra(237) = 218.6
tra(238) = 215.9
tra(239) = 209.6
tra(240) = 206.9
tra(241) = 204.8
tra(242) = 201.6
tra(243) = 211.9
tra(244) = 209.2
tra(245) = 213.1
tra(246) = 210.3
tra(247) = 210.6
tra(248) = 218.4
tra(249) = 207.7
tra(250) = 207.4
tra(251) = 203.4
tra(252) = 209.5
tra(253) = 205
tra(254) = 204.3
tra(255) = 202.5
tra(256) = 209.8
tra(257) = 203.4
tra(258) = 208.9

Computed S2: 207.7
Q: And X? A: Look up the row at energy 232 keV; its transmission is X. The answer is 219.1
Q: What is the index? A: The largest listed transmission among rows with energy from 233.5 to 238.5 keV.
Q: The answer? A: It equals 221.3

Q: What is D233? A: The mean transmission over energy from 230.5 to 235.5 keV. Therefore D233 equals 217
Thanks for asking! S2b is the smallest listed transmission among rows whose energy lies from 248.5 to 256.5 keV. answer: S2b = 202.5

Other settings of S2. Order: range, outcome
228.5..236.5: 207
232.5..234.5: 213.5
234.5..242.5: 201.6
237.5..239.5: 209.6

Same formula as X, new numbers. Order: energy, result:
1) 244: 209.2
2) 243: 211.9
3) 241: 204.8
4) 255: 202.5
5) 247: 210.6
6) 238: 215.9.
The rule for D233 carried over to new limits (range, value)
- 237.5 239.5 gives 213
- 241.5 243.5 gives 207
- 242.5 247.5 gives 211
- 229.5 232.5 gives 218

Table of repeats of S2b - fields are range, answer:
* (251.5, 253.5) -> 205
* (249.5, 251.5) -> 203.4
